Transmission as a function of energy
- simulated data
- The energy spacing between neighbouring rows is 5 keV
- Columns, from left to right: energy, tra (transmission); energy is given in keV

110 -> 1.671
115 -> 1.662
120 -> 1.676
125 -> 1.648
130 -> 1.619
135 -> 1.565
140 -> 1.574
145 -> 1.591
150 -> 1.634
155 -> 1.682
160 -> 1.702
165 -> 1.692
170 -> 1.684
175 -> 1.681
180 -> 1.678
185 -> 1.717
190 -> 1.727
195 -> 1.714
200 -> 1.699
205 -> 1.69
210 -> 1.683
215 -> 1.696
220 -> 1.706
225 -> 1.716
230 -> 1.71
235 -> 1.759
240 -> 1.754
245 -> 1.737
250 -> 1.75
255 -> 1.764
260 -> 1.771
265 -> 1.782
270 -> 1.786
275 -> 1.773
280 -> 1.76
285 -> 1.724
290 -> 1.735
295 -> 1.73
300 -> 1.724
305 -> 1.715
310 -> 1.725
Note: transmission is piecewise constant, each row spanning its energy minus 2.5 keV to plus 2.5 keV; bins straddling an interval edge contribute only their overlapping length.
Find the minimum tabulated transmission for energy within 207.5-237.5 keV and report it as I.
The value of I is 1.683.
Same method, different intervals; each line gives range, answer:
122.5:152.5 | 1.565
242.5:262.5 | 1.737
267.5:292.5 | 1.724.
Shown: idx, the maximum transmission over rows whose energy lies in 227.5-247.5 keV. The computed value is 1.759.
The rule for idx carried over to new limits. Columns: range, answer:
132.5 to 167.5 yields 1.702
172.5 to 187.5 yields 1.717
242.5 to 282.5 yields 1.786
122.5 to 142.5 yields 1.648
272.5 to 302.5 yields 1.773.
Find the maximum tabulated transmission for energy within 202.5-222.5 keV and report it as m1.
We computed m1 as 1.706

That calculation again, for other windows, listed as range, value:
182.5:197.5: 1.727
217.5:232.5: 1.716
